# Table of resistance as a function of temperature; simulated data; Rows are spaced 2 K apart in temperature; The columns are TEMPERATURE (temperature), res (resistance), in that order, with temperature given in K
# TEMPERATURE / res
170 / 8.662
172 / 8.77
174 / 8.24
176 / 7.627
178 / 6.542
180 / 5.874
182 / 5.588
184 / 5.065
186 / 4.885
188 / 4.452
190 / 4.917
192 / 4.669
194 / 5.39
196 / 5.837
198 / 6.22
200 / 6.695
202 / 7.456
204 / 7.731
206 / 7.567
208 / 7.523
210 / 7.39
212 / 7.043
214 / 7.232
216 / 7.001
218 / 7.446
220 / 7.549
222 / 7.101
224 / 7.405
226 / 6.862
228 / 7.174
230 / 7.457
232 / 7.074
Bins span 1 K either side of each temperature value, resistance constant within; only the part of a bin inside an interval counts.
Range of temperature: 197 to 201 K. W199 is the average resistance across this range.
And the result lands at 6.46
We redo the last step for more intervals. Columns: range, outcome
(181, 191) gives 4.98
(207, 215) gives 7.3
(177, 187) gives 5.59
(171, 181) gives 7.41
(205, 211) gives 7.49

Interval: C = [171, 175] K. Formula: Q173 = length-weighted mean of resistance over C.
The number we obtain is 8.5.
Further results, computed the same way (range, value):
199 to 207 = 7.36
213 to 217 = 7.12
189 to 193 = 4.79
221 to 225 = 7.25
